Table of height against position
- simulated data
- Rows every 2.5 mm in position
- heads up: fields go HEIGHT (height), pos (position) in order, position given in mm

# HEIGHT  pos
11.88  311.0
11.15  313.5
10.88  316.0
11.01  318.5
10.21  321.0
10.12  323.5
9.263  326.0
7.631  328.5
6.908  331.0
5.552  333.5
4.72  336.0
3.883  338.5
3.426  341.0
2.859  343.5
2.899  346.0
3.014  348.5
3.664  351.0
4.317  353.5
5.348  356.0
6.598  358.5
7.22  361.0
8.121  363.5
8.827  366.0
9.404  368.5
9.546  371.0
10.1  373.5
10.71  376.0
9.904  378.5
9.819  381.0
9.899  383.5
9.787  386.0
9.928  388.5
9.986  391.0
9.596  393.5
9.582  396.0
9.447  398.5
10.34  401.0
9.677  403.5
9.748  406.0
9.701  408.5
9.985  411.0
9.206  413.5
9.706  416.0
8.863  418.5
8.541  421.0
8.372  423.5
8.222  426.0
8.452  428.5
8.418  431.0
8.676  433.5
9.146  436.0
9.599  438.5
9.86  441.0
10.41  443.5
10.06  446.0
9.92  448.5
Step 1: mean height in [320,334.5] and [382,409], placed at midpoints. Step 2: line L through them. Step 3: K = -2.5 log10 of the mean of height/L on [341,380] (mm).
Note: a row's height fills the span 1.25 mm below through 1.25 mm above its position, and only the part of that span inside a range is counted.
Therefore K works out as 0.33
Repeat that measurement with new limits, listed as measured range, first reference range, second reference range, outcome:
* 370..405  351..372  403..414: -0.16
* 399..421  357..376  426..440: -0.10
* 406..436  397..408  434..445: 0.09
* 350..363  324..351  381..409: 0.19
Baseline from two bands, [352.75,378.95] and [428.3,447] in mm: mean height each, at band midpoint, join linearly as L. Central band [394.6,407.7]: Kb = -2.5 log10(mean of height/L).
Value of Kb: -0.114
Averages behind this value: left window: 8.21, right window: 9.37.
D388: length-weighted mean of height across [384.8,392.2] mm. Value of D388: 9.9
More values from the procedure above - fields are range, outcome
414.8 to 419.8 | 9.27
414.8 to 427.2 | 8.74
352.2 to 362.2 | 5.85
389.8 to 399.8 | 9.65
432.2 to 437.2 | 8.9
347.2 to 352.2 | 3.33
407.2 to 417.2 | 9.65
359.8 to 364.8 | 7.69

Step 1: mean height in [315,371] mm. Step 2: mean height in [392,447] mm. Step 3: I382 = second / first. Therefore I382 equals 1.40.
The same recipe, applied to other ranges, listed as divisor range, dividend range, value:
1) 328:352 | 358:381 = 2.08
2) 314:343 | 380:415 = 1.29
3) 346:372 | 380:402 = 1.53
